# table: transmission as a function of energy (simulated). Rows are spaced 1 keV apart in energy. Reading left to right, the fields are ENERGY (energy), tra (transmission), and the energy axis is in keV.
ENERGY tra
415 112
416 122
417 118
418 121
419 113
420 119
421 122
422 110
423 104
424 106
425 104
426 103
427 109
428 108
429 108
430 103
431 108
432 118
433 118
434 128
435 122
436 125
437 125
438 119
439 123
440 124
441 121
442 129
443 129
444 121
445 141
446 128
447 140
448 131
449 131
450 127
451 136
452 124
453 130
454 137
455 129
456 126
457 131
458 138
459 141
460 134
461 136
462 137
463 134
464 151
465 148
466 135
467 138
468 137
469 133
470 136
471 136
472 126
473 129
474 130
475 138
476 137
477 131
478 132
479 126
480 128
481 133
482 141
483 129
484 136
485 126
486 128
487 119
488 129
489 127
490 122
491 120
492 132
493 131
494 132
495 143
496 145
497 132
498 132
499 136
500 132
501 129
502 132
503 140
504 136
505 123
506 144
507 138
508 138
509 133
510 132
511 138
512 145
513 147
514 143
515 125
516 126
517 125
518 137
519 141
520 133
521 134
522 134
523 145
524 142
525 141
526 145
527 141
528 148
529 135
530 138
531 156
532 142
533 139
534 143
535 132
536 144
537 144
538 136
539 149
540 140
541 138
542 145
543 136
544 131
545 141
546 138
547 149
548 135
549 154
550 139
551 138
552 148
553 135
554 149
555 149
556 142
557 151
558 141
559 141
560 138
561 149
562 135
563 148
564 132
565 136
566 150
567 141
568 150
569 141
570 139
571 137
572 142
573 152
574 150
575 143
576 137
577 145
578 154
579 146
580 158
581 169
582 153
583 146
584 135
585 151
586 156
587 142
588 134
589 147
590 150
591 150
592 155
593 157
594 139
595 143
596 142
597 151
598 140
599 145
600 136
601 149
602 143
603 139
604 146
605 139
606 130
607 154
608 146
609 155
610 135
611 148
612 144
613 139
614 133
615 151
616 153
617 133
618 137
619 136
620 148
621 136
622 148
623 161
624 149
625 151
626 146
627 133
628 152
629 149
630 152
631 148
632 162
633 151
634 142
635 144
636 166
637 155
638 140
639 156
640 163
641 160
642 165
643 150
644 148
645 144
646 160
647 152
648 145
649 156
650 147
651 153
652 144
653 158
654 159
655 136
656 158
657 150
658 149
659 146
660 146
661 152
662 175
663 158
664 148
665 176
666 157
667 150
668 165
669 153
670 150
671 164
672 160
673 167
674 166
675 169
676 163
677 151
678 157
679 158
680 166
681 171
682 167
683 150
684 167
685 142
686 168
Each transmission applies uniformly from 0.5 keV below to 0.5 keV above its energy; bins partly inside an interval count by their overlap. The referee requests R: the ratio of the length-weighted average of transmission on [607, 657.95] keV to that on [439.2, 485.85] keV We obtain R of 1.12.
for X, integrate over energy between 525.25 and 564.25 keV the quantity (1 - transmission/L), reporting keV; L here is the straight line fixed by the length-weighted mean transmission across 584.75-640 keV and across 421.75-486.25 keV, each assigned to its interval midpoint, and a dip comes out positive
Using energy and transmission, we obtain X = -1.1 keV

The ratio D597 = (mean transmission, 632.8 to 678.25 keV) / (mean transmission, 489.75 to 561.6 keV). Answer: 1.12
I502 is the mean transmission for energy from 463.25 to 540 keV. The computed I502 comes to 136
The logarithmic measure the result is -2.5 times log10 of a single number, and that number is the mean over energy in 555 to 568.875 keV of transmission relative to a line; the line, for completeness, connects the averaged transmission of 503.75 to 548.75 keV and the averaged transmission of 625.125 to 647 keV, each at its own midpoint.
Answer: 0.00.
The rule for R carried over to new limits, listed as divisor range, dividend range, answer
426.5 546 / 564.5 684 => 1.13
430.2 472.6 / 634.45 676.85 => 1.19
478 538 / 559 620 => 1.07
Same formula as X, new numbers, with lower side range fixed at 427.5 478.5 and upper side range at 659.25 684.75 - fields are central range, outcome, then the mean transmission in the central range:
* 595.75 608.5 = 0.60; 143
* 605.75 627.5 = 1.16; 144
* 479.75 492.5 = 0.52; 128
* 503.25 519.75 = 0.22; 136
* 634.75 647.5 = 0.11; 154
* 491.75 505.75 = 0.16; 134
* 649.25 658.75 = 0.42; 150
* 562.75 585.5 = 0.07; 146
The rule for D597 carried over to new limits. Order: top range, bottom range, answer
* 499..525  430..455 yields 1.08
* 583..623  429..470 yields 1.11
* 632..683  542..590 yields 1.08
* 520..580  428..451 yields 1.15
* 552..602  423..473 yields 1.15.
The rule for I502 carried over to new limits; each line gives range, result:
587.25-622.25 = 144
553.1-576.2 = 143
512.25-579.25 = 141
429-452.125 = 124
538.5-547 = 140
